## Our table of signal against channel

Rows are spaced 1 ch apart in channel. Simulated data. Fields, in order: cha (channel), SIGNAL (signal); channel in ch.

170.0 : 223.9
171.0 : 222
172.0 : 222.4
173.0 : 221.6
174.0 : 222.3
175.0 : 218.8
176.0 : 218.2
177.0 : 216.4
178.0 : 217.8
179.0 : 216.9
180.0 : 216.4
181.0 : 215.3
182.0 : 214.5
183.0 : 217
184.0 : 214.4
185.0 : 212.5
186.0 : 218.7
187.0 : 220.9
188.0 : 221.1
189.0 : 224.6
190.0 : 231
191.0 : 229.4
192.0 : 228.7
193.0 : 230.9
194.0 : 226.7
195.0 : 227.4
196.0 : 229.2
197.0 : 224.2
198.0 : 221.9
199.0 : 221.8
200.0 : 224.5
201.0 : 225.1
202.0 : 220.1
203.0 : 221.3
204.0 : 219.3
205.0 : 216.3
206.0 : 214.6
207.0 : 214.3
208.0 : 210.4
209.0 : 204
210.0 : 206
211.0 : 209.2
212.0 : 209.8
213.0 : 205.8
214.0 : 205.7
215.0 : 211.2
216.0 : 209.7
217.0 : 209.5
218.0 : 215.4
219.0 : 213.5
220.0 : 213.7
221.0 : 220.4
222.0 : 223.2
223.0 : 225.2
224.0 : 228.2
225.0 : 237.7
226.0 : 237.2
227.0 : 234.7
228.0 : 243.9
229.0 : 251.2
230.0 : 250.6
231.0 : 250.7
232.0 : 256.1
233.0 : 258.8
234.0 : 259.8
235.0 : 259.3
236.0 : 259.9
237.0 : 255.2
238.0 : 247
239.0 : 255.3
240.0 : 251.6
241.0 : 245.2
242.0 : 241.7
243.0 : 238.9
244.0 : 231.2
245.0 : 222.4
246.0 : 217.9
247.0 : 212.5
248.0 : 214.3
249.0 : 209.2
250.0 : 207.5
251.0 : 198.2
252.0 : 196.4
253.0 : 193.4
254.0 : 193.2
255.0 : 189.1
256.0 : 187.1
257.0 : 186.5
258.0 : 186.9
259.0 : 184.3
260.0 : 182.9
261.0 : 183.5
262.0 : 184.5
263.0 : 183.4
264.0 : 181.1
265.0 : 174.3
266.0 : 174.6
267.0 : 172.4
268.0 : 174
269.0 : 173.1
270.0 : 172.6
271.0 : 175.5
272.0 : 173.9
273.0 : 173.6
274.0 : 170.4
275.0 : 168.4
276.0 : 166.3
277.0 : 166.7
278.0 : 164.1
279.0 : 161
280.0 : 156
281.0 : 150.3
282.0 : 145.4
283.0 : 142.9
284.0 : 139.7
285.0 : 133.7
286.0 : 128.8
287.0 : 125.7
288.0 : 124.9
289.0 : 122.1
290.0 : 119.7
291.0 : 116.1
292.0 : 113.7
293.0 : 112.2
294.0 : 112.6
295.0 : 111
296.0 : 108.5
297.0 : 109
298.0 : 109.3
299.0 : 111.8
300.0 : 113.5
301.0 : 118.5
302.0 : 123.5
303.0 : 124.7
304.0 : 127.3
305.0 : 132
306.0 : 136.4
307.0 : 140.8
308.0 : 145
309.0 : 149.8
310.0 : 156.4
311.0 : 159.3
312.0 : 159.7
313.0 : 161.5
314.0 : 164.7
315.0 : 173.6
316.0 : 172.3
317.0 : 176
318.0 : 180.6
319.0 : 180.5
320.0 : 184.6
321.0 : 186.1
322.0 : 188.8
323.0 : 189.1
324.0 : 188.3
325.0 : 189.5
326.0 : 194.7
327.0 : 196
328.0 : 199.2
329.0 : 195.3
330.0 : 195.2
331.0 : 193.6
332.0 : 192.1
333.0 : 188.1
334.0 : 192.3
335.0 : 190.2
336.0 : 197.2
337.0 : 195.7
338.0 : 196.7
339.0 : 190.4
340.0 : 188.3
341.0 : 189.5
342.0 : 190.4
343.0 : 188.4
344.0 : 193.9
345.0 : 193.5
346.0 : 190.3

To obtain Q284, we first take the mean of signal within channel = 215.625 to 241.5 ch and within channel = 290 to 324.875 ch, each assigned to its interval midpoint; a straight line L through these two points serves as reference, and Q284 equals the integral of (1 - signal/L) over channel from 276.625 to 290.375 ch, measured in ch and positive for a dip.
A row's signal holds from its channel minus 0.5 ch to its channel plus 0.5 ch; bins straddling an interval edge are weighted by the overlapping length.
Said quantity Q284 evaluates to 2.6 ch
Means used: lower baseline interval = 239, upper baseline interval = 145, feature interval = 141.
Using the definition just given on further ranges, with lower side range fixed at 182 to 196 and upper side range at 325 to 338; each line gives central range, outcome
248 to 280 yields 4.1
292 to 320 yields 8.3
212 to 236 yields -1.7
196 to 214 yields 0.3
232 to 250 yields -2.3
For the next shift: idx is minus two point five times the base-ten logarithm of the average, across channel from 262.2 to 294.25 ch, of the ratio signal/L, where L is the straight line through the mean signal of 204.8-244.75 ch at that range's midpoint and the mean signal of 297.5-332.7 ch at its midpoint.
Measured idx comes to 0.25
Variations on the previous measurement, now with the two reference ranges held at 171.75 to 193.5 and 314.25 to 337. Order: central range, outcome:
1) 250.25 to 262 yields 0.08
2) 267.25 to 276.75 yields 0.17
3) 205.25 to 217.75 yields 0.02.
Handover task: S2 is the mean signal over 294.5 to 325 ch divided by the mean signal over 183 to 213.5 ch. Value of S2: 0.7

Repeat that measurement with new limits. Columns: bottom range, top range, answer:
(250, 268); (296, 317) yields 0.75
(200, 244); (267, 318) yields 0.63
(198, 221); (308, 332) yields 0.84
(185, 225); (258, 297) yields 0.70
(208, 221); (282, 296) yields 0.59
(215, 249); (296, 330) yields 0.67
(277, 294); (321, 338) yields 1.43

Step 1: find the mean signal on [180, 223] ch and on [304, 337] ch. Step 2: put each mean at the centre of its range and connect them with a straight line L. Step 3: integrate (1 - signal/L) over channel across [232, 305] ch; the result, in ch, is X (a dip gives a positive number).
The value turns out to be 7.8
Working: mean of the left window 218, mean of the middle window 175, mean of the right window 176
